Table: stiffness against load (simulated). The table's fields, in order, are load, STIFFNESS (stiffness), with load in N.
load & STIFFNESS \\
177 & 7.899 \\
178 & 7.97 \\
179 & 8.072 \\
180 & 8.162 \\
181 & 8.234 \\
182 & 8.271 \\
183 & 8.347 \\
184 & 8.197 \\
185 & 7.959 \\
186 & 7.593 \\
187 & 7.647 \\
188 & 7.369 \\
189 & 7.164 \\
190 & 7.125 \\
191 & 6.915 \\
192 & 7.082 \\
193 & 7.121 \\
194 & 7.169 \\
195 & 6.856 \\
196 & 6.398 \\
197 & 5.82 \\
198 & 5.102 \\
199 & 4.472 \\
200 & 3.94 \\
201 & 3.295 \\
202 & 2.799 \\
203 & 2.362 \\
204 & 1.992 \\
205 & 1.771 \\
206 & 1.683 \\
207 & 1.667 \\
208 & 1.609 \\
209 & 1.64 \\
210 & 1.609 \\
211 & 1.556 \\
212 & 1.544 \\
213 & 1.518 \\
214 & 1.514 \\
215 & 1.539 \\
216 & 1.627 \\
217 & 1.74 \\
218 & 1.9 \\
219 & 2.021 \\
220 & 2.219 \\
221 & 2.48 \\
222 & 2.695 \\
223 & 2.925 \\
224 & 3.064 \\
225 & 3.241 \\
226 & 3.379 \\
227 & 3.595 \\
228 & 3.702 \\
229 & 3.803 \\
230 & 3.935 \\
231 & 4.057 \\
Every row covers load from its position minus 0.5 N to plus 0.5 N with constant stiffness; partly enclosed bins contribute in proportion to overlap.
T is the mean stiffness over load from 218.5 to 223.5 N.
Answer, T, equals 2.47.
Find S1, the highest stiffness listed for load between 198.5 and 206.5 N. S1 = 4.472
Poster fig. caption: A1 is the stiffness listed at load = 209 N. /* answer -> 1.64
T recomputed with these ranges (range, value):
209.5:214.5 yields 1.55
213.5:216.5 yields 1.56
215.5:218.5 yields 1.76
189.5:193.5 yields 7.06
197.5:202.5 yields 3.92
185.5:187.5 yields 7.62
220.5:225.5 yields 2.88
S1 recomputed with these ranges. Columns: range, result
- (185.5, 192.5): 7.647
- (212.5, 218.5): 1.9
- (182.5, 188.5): 8.347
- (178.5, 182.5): 8.271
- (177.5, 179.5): 8.072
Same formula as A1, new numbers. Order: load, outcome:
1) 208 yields 1.609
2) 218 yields 1.9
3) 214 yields 1.514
